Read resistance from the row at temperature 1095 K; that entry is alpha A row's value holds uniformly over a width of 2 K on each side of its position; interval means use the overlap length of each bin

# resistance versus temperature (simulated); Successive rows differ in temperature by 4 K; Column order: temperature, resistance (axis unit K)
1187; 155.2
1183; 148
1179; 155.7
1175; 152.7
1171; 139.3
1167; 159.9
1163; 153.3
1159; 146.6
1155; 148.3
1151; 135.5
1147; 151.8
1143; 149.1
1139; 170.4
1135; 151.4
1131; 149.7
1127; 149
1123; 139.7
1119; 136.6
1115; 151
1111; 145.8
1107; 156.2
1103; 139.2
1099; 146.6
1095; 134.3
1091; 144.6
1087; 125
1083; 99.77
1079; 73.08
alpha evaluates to 134.3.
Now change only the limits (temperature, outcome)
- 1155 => 148.3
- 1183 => 148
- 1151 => 135.5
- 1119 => 136.6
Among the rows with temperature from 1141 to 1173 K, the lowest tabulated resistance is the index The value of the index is 135.5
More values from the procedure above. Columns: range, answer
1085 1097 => 125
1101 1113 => 139.2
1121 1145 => 139.7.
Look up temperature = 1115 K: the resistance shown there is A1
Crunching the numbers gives 151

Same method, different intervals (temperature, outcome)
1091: 144.6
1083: 99.77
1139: 170.4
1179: 155.7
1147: 151.8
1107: 156.2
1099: 146.6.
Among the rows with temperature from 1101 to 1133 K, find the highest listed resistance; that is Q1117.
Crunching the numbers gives 156.2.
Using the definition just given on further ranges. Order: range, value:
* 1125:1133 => 149.7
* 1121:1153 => 170.4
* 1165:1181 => 159.9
